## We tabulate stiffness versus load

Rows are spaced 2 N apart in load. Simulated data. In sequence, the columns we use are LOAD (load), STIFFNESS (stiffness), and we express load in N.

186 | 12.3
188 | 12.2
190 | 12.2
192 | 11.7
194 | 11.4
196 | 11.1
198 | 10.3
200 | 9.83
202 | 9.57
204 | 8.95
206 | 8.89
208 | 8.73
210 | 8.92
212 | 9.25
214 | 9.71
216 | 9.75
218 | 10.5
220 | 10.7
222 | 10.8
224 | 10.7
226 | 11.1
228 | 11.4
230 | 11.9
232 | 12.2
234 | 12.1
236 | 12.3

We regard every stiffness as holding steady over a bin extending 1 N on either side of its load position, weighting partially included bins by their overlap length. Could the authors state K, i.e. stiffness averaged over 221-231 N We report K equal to 11.2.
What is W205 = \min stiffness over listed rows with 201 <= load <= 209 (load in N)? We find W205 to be 8.73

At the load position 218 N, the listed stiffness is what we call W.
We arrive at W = 10.5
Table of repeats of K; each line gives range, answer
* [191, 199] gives 11.1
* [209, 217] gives 9.41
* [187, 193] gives 12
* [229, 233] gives 12.1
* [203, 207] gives 8.92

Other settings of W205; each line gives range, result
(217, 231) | 10.5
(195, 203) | 9.57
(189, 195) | 11.4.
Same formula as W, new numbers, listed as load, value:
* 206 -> 8.89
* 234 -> 12.1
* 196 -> 11.1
